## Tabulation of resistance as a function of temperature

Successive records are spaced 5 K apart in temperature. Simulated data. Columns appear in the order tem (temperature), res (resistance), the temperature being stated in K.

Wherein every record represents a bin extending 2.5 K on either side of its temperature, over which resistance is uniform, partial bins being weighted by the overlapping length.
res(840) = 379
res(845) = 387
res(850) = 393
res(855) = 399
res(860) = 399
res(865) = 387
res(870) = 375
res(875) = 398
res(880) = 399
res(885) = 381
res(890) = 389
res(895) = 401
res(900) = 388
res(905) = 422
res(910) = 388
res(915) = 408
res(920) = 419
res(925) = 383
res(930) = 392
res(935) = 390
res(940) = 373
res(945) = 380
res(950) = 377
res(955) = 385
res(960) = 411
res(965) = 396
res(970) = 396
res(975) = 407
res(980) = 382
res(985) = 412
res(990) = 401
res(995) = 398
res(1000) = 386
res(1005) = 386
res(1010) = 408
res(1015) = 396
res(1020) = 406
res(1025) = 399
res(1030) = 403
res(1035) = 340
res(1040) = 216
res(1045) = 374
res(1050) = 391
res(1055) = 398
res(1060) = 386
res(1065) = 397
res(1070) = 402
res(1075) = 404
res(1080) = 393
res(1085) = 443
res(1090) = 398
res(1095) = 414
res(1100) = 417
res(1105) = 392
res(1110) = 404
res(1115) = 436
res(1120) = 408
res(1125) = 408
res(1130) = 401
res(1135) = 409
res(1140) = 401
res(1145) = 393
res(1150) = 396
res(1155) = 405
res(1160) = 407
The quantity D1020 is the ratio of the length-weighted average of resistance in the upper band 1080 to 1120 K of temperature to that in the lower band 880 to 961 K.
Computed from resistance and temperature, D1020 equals 1.1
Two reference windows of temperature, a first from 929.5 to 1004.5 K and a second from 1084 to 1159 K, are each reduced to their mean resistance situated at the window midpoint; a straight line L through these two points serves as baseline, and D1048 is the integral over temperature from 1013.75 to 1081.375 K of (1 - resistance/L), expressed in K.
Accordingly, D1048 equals 3.70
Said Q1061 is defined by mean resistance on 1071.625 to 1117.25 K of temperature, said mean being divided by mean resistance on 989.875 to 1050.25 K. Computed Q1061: 1.09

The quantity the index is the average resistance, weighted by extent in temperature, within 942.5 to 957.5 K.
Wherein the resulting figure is 381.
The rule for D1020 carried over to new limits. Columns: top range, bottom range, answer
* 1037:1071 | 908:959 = 0.93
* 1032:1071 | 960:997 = 0.91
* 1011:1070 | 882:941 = 0.95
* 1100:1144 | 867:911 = 1.04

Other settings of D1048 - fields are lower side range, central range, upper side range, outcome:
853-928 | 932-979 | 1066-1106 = 1.1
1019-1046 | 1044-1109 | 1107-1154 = -4.3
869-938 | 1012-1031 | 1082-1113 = 0.2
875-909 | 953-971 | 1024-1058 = -0.9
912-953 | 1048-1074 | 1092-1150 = 0.4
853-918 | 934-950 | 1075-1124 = 0.8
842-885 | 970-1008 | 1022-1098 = -0.9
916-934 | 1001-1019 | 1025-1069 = -1.0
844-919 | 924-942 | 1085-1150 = 0.6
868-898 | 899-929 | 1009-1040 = -1.1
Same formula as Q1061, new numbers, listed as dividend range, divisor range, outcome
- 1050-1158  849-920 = 1.02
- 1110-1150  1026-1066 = 1.12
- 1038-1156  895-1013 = 1.00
